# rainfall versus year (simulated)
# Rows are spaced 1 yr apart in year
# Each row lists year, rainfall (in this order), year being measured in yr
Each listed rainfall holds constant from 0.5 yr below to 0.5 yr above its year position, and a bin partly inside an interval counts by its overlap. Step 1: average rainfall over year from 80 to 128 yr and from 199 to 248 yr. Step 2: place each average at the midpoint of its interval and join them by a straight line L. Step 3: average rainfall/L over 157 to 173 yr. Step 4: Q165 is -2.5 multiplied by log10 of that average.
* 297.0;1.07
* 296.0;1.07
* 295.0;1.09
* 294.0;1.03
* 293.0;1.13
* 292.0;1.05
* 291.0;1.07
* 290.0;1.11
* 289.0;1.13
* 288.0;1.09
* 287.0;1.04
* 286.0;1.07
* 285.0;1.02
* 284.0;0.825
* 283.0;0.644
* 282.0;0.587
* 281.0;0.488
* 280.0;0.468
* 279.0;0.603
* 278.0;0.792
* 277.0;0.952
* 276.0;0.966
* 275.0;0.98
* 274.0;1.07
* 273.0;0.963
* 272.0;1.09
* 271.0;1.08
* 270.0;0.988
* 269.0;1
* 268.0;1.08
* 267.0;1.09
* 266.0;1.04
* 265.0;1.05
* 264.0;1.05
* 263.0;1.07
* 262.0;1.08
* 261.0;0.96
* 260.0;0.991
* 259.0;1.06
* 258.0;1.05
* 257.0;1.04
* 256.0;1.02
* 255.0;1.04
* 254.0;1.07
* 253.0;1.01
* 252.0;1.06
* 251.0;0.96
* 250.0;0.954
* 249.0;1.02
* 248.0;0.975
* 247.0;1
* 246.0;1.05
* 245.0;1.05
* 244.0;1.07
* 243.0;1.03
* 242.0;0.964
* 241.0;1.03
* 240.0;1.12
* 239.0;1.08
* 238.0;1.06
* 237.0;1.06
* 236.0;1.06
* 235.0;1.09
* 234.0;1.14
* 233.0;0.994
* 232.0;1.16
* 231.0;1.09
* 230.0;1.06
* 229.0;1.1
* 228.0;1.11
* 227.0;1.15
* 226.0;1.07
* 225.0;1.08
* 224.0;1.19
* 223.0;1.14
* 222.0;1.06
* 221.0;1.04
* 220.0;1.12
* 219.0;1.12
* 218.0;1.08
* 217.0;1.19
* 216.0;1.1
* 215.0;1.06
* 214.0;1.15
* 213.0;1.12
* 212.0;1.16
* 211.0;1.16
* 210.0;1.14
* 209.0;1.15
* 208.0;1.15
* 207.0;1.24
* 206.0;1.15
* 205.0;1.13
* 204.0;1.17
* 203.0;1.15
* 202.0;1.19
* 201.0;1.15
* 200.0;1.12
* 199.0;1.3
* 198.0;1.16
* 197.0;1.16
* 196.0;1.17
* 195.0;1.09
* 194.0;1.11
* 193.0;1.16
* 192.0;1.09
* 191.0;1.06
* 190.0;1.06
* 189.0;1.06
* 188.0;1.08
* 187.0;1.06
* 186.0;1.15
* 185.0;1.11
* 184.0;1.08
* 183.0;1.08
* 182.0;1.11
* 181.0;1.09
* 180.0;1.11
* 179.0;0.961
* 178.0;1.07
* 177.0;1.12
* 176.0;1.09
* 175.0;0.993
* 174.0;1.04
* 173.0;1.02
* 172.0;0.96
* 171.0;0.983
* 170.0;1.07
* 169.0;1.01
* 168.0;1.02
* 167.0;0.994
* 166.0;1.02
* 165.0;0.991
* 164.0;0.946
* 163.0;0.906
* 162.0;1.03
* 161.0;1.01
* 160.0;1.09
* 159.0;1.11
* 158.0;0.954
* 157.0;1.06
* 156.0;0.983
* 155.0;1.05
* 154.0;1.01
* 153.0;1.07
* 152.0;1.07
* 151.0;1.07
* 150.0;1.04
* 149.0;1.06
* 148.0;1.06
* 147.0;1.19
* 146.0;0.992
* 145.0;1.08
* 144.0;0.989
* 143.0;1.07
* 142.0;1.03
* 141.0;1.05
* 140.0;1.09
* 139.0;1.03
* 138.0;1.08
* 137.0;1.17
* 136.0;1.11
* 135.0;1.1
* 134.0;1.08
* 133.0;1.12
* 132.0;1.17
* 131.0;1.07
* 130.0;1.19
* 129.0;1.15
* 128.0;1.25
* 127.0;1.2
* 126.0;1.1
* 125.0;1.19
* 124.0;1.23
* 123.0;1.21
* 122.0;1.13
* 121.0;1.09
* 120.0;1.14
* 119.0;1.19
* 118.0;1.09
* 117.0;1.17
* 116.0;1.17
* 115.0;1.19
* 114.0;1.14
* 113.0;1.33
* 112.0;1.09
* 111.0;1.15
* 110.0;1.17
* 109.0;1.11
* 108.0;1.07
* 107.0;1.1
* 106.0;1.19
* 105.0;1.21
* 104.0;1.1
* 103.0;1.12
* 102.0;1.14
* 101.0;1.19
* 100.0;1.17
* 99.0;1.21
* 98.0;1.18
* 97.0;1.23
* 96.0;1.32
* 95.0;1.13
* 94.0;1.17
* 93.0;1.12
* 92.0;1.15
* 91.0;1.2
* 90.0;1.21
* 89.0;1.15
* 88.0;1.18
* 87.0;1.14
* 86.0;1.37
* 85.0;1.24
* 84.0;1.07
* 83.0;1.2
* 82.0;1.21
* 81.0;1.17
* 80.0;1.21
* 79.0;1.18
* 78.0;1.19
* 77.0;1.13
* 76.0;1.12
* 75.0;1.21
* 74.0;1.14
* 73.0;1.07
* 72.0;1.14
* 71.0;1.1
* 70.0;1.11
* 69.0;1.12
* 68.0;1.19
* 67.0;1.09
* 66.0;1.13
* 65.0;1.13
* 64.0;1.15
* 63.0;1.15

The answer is 0.13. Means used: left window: 1.17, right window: 1.11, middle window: 1.01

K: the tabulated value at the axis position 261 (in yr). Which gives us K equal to 0.96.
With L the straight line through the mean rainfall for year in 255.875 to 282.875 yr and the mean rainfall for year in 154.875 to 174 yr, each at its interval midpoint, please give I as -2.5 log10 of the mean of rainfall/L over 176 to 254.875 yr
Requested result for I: -0.124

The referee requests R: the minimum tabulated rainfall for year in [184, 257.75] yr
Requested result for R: 0.954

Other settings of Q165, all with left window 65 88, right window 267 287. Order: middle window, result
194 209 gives -0.18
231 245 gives -0.14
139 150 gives 0.01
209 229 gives -0.16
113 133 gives -0.07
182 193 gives -0.08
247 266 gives -0.12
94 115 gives -0.04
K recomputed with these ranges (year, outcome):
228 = 1.11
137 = 1.17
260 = 0.991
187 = 1.06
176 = 1.09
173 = 1.02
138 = 1.08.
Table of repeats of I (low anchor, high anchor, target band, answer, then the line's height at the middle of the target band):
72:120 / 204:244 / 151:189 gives 0.09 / 1.13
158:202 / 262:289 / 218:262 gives -0.08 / 0.984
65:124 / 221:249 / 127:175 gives 0.07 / 1.13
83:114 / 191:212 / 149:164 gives 0.13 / 1.16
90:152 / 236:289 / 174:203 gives -0.04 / 1.06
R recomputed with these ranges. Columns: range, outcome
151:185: 0.906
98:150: 0.989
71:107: 1.07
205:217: 1.06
